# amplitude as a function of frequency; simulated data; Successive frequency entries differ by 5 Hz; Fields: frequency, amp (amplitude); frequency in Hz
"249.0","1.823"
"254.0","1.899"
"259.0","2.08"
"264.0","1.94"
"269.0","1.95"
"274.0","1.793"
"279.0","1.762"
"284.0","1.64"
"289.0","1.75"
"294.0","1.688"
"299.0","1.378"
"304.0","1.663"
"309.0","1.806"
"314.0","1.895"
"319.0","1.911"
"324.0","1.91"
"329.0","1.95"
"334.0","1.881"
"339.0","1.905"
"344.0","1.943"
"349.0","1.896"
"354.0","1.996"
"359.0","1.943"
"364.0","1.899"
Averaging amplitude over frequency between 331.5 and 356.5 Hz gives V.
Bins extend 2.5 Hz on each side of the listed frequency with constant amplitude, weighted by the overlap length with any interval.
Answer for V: 1.92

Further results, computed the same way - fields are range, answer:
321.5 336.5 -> 1.91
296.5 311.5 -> 1.62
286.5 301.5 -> 1.61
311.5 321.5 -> 1.9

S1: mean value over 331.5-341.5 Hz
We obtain 1.89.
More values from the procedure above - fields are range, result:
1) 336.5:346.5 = 1.92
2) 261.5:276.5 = 1.89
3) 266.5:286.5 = 1.79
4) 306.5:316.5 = 1.85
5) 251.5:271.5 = 1.97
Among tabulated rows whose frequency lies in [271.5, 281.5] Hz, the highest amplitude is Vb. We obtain 1.793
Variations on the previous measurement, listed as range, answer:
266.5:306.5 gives 1.95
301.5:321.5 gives 1.911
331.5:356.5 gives 1.996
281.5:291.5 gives 1.75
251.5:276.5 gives 2.08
